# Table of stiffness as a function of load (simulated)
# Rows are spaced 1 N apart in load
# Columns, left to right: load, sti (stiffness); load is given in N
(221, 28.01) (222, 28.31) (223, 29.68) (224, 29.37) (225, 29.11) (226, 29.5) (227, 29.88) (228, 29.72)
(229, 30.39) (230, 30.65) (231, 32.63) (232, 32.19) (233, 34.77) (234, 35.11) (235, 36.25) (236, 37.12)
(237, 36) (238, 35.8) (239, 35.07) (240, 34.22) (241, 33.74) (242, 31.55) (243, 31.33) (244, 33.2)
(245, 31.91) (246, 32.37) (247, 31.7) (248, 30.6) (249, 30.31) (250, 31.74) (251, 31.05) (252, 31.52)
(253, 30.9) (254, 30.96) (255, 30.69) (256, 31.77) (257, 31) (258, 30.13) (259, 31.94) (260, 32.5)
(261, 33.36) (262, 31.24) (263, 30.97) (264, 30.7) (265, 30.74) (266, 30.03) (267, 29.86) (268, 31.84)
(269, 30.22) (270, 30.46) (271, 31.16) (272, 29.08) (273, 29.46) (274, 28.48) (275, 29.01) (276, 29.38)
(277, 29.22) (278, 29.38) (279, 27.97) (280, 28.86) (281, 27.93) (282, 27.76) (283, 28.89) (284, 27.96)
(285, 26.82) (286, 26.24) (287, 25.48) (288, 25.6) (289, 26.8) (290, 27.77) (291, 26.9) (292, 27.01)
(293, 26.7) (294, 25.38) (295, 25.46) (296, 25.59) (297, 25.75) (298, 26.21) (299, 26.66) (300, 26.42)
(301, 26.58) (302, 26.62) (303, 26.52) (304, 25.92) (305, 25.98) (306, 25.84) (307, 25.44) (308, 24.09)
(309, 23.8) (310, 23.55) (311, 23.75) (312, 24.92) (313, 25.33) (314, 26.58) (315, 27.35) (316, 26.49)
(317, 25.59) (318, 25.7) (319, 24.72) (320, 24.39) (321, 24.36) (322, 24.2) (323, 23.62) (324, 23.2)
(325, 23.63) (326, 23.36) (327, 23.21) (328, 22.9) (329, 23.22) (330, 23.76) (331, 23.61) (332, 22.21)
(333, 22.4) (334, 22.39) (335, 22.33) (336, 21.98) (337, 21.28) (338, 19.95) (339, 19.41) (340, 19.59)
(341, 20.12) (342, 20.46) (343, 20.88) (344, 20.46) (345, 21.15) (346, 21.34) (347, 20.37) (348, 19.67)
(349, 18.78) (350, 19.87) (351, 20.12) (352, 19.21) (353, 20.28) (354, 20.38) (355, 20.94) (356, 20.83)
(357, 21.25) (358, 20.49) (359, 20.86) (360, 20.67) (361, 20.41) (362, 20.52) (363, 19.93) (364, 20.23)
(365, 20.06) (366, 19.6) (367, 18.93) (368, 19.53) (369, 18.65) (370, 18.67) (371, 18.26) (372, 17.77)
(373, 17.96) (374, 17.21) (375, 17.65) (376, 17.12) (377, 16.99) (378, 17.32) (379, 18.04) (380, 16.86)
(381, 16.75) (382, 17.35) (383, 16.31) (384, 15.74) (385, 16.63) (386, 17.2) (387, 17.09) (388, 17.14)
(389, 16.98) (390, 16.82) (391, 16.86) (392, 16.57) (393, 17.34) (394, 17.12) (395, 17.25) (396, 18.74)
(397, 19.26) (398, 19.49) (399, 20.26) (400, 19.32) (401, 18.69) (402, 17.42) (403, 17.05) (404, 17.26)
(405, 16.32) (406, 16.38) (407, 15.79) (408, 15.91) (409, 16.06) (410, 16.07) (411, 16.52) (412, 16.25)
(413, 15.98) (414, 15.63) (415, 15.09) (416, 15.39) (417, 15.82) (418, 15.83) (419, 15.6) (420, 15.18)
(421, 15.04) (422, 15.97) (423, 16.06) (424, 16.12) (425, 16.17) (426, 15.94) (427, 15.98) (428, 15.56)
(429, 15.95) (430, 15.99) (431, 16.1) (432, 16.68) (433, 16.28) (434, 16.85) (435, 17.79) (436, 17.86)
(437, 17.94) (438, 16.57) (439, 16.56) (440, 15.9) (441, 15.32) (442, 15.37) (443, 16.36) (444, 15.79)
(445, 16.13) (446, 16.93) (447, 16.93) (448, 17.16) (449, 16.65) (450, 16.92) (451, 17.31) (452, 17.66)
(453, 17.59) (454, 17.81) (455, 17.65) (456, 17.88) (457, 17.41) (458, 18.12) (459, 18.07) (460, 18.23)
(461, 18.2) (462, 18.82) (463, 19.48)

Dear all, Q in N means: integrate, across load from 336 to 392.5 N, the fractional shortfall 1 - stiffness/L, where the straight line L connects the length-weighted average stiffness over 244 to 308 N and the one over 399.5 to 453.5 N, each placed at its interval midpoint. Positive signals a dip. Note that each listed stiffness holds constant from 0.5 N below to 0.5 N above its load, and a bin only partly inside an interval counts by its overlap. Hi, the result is 6.8 N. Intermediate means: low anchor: 28.9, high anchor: 16.4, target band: 19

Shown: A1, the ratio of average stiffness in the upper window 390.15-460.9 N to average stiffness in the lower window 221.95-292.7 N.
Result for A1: 0.55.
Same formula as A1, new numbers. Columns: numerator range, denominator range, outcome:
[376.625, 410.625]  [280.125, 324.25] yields 0.67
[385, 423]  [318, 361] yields 0.78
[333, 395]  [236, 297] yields 0.63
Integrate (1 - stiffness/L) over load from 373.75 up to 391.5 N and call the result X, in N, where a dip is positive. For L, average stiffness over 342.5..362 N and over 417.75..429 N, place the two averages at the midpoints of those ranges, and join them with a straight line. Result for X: 1.38 N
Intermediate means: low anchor 20.4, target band 17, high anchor 15.8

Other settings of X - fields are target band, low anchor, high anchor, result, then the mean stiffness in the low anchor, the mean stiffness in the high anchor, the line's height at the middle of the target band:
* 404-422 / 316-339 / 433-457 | 2.7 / 23.3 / 16.9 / 18.6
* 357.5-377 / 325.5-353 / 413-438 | 0.5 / 21.2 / 16.1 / 19.6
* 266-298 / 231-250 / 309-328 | 0.8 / 33.4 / 24.6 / 28.7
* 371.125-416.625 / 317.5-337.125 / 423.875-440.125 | 4.5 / 23.4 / 16.5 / 19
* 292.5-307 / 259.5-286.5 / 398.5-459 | 0.7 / 29.6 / 16.6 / 27.4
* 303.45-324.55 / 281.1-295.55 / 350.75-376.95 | -0.6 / 26.8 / 19.5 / 24.3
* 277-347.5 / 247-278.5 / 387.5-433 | 3.6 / 30.7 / 16.6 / 25.9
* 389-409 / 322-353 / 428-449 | 1.0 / 21.5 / 16.5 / 18.5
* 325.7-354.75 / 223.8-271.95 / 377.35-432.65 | 2.3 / 31.8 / 16.7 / 22.9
